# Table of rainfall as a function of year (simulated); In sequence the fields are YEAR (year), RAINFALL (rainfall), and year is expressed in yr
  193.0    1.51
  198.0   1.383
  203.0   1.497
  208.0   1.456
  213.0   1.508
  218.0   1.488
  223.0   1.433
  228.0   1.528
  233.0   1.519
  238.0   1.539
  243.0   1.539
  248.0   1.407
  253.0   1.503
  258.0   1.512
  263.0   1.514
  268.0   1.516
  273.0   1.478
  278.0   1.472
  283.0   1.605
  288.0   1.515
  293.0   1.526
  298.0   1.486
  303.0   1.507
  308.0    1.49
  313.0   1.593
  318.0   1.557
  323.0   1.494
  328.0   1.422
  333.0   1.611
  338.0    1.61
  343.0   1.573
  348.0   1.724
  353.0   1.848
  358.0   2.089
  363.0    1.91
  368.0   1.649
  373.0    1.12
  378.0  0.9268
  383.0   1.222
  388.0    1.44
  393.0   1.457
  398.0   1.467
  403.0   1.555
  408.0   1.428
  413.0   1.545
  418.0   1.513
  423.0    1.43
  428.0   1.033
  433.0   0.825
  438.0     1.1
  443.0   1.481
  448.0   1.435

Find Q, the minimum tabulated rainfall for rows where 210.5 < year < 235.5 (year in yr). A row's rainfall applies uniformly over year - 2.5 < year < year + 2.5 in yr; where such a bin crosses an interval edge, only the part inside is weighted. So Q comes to 1.433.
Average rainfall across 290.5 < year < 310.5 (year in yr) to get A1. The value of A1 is 1.5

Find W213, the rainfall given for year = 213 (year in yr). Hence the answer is 1.508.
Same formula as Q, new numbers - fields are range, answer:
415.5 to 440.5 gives 0.825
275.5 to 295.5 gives 1.472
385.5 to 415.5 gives 1.428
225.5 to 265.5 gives 1.407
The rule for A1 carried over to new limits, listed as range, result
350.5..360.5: 1.97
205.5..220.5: 1.48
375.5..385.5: 1.07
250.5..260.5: 1.51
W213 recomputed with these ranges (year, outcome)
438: 1.1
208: 1.456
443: 1.481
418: 1.513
